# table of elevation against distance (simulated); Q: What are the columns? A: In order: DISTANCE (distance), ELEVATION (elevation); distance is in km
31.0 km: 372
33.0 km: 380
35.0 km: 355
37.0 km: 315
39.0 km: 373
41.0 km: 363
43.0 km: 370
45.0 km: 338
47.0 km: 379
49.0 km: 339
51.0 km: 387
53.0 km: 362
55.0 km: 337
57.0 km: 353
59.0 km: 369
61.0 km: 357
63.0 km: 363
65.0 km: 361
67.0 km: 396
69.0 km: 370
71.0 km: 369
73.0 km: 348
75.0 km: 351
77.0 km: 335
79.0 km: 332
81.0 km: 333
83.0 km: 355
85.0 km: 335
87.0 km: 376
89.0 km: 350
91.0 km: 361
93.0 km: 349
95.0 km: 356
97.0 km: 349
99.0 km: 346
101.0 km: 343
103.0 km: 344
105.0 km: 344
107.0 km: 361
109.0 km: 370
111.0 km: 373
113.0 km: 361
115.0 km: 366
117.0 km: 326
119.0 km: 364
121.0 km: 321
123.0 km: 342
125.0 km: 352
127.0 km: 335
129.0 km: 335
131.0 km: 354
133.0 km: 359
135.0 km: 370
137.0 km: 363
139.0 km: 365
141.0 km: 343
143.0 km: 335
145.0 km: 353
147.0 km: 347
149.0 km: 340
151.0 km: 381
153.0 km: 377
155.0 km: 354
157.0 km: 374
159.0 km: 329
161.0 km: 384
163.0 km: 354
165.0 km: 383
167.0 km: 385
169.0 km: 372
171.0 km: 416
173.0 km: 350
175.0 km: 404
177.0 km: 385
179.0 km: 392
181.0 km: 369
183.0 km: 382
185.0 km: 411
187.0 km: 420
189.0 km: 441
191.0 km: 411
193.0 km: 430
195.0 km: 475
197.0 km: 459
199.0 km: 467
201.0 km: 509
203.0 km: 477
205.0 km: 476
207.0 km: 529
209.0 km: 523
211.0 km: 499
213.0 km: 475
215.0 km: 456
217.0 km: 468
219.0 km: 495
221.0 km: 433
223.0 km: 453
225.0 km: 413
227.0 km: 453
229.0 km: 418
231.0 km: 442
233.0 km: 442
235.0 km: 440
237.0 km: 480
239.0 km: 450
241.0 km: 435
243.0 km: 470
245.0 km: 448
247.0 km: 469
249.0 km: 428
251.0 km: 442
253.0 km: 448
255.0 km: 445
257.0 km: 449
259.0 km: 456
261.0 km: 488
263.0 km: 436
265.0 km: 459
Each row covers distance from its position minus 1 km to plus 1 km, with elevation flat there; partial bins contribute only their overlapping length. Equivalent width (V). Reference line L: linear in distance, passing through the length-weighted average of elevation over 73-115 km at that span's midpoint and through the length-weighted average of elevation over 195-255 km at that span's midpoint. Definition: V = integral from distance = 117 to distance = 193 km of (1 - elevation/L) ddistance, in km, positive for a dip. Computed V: 6.40 km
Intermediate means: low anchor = 351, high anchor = 462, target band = 369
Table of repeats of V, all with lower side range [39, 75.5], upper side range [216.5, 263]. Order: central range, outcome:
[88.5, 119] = 2.5 km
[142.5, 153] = 1.3 km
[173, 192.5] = 1.1 km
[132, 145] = 1.5 km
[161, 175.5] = 1.2 km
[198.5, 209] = -1.5 km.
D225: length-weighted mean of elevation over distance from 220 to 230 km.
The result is 434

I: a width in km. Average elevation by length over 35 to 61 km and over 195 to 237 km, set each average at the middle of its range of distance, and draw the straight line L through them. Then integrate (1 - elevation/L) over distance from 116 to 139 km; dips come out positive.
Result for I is 3.4 km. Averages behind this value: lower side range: 357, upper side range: 467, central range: 348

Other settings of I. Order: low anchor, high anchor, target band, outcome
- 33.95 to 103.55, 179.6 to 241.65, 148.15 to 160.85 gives 1.6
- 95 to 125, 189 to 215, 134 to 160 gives 2.9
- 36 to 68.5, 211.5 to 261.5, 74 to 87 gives 1.1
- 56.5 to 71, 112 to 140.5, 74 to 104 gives 1.1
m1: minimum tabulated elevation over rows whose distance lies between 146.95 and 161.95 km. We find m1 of 329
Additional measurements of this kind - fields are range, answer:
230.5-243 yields 435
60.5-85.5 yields 332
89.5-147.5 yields 321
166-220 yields 350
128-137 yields 335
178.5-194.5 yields 369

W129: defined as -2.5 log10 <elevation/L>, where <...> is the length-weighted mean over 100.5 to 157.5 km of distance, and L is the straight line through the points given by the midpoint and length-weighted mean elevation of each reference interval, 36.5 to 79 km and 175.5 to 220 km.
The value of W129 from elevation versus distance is 0.150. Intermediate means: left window 359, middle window 353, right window 452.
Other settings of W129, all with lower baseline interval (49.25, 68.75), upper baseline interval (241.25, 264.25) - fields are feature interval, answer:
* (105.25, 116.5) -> 0.07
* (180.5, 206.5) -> -0.05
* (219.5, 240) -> 0.00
